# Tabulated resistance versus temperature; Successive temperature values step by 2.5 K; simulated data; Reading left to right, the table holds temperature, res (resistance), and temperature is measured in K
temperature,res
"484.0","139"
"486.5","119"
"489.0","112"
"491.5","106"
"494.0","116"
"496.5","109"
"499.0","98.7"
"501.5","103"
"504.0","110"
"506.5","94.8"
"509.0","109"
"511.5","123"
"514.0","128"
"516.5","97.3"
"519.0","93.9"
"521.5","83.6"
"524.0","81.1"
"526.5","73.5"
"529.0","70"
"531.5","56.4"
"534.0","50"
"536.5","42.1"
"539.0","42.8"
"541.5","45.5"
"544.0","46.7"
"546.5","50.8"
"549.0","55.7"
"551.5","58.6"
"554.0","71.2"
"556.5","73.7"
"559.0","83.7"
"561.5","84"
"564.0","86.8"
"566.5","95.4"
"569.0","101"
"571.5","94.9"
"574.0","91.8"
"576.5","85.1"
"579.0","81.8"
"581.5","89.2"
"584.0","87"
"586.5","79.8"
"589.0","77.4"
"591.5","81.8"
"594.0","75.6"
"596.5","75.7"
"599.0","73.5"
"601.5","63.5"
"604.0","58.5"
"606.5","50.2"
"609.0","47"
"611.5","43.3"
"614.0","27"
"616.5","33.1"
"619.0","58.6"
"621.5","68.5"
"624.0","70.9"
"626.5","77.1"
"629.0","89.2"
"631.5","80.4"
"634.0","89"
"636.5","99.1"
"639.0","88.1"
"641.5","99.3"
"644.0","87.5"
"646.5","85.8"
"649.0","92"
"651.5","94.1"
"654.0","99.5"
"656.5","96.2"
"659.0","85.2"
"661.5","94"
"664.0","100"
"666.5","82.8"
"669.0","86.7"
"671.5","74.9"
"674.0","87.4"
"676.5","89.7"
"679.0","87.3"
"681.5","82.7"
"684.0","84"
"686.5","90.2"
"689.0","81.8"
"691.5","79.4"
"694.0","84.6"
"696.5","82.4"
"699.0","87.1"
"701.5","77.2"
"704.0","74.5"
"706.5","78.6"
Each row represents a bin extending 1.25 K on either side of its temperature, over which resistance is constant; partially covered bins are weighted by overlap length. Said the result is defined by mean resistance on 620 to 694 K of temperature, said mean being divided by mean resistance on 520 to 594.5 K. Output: 1.19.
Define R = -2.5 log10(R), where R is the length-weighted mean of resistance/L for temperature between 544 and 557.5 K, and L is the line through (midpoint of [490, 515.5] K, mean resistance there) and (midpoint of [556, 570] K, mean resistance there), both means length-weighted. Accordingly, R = 0.46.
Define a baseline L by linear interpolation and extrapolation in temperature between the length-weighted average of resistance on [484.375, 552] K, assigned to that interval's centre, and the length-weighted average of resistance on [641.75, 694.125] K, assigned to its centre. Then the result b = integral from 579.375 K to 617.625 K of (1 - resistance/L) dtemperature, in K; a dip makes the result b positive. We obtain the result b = 9.7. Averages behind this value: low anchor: 85.3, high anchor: 88.2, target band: 64.7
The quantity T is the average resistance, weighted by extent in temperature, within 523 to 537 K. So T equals 62.9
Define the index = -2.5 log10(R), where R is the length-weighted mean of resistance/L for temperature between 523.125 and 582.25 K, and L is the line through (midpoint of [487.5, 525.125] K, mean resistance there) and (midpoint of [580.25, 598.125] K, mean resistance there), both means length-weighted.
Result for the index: 0.26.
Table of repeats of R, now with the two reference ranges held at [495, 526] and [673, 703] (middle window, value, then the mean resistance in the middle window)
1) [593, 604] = 0.30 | 70.5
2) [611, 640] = 0.29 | 69.2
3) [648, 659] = -0.08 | 94.4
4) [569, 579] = 0.06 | 90.8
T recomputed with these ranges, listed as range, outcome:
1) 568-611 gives 76.6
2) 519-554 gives 60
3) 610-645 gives 71.9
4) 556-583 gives 88.3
